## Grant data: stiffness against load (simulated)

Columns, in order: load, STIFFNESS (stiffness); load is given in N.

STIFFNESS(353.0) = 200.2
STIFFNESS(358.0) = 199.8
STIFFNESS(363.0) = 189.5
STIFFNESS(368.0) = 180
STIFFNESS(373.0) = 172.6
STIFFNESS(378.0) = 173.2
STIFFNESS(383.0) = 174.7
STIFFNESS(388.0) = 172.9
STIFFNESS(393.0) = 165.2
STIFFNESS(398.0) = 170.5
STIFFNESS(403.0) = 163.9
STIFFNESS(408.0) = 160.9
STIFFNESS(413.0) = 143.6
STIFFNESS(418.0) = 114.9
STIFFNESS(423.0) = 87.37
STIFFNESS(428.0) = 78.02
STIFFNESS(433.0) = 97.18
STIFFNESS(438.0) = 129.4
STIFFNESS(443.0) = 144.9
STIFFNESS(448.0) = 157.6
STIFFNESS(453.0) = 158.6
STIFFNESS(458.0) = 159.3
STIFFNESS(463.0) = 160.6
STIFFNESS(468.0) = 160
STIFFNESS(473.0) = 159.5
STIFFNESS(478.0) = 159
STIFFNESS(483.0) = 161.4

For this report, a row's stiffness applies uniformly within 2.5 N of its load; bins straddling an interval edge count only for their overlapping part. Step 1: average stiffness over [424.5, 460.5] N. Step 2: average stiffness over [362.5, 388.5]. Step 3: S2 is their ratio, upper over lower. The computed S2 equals 0.74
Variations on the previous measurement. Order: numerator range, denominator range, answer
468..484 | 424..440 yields 1.61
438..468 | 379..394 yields 0.90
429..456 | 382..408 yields 0.80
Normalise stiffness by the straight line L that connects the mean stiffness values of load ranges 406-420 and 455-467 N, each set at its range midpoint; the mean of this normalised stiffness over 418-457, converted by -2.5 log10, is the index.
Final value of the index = 0.22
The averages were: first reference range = 140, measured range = 123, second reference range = 160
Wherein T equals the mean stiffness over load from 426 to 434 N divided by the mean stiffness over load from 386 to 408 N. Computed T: 0.52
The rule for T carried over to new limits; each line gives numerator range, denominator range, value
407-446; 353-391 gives 0.65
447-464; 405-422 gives 1.17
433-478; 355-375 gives 0.81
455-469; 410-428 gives 1.44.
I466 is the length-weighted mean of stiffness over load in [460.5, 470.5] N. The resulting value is 160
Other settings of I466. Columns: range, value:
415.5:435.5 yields 94.4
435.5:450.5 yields 144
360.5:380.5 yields 179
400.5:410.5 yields 162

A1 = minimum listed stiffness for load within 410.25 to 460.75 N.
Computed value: 78.02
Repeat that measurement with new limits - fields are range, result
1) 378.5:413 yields 143.6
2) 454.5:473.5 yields 159.3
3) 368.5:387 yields 172.6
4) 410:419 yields 114.9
